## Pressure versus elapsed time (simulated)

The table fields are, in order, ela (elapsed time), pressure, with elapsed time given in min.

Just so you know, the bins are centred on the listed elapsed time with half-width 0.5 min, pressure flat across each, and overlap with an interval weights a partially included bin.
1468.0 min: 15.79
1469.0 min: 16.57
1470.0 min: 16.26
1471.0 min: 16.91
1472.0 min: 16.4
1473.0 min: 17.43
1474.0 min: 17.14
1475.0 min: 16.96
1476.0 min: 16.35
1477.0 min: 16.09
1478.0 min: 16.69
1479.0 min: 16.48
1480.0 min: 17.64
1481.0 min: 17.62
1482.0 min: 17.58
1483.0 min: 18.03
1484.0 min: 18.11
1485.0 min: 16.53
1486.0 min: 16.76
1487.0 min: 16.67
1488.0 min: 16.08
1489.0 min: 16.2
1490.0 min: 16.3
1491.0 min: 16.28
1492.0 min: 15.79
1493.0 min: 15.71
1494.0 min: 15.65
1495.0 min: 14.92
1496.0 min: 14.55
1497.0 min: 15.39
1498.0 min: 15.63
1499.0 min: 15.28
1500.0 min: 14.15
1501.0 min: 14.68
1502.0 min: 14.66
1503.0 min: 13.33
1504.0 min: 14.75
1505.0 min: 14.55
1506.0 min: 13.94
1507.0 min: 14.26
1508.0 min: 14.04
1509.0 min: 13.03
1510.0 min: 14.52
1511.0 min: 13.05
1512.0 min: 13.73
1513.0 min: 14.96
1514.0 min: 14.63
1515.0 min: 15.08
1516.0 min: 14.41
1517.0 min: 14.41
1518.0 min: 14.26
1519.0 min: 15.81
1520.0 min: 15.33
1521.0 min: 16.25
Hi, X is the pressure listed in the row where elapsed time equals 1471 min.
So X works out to 16.91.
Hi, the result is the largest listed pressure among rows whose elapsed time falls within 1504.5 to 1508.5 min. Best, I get 14.55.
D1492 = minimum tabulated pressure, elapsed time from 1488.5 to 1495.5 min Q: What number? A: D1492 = 14.92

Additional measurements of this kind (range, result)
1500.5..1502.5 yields 14.66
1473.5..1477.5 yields 16.09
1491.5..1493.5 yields 15.71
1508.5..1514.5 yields 13.03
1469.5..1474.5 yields 16.26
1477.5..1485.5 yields 16.48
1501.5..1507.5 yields 13.33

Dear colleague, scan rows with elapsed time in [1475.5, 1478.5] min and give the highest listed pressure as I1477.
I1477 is 16.69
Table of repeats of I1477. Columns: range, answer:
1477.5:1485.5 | 18.11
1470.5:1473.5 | 17.43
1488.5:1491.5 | 16.3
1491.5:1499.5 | 15.79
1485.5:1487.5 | 16.76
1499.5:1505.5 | 14.75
